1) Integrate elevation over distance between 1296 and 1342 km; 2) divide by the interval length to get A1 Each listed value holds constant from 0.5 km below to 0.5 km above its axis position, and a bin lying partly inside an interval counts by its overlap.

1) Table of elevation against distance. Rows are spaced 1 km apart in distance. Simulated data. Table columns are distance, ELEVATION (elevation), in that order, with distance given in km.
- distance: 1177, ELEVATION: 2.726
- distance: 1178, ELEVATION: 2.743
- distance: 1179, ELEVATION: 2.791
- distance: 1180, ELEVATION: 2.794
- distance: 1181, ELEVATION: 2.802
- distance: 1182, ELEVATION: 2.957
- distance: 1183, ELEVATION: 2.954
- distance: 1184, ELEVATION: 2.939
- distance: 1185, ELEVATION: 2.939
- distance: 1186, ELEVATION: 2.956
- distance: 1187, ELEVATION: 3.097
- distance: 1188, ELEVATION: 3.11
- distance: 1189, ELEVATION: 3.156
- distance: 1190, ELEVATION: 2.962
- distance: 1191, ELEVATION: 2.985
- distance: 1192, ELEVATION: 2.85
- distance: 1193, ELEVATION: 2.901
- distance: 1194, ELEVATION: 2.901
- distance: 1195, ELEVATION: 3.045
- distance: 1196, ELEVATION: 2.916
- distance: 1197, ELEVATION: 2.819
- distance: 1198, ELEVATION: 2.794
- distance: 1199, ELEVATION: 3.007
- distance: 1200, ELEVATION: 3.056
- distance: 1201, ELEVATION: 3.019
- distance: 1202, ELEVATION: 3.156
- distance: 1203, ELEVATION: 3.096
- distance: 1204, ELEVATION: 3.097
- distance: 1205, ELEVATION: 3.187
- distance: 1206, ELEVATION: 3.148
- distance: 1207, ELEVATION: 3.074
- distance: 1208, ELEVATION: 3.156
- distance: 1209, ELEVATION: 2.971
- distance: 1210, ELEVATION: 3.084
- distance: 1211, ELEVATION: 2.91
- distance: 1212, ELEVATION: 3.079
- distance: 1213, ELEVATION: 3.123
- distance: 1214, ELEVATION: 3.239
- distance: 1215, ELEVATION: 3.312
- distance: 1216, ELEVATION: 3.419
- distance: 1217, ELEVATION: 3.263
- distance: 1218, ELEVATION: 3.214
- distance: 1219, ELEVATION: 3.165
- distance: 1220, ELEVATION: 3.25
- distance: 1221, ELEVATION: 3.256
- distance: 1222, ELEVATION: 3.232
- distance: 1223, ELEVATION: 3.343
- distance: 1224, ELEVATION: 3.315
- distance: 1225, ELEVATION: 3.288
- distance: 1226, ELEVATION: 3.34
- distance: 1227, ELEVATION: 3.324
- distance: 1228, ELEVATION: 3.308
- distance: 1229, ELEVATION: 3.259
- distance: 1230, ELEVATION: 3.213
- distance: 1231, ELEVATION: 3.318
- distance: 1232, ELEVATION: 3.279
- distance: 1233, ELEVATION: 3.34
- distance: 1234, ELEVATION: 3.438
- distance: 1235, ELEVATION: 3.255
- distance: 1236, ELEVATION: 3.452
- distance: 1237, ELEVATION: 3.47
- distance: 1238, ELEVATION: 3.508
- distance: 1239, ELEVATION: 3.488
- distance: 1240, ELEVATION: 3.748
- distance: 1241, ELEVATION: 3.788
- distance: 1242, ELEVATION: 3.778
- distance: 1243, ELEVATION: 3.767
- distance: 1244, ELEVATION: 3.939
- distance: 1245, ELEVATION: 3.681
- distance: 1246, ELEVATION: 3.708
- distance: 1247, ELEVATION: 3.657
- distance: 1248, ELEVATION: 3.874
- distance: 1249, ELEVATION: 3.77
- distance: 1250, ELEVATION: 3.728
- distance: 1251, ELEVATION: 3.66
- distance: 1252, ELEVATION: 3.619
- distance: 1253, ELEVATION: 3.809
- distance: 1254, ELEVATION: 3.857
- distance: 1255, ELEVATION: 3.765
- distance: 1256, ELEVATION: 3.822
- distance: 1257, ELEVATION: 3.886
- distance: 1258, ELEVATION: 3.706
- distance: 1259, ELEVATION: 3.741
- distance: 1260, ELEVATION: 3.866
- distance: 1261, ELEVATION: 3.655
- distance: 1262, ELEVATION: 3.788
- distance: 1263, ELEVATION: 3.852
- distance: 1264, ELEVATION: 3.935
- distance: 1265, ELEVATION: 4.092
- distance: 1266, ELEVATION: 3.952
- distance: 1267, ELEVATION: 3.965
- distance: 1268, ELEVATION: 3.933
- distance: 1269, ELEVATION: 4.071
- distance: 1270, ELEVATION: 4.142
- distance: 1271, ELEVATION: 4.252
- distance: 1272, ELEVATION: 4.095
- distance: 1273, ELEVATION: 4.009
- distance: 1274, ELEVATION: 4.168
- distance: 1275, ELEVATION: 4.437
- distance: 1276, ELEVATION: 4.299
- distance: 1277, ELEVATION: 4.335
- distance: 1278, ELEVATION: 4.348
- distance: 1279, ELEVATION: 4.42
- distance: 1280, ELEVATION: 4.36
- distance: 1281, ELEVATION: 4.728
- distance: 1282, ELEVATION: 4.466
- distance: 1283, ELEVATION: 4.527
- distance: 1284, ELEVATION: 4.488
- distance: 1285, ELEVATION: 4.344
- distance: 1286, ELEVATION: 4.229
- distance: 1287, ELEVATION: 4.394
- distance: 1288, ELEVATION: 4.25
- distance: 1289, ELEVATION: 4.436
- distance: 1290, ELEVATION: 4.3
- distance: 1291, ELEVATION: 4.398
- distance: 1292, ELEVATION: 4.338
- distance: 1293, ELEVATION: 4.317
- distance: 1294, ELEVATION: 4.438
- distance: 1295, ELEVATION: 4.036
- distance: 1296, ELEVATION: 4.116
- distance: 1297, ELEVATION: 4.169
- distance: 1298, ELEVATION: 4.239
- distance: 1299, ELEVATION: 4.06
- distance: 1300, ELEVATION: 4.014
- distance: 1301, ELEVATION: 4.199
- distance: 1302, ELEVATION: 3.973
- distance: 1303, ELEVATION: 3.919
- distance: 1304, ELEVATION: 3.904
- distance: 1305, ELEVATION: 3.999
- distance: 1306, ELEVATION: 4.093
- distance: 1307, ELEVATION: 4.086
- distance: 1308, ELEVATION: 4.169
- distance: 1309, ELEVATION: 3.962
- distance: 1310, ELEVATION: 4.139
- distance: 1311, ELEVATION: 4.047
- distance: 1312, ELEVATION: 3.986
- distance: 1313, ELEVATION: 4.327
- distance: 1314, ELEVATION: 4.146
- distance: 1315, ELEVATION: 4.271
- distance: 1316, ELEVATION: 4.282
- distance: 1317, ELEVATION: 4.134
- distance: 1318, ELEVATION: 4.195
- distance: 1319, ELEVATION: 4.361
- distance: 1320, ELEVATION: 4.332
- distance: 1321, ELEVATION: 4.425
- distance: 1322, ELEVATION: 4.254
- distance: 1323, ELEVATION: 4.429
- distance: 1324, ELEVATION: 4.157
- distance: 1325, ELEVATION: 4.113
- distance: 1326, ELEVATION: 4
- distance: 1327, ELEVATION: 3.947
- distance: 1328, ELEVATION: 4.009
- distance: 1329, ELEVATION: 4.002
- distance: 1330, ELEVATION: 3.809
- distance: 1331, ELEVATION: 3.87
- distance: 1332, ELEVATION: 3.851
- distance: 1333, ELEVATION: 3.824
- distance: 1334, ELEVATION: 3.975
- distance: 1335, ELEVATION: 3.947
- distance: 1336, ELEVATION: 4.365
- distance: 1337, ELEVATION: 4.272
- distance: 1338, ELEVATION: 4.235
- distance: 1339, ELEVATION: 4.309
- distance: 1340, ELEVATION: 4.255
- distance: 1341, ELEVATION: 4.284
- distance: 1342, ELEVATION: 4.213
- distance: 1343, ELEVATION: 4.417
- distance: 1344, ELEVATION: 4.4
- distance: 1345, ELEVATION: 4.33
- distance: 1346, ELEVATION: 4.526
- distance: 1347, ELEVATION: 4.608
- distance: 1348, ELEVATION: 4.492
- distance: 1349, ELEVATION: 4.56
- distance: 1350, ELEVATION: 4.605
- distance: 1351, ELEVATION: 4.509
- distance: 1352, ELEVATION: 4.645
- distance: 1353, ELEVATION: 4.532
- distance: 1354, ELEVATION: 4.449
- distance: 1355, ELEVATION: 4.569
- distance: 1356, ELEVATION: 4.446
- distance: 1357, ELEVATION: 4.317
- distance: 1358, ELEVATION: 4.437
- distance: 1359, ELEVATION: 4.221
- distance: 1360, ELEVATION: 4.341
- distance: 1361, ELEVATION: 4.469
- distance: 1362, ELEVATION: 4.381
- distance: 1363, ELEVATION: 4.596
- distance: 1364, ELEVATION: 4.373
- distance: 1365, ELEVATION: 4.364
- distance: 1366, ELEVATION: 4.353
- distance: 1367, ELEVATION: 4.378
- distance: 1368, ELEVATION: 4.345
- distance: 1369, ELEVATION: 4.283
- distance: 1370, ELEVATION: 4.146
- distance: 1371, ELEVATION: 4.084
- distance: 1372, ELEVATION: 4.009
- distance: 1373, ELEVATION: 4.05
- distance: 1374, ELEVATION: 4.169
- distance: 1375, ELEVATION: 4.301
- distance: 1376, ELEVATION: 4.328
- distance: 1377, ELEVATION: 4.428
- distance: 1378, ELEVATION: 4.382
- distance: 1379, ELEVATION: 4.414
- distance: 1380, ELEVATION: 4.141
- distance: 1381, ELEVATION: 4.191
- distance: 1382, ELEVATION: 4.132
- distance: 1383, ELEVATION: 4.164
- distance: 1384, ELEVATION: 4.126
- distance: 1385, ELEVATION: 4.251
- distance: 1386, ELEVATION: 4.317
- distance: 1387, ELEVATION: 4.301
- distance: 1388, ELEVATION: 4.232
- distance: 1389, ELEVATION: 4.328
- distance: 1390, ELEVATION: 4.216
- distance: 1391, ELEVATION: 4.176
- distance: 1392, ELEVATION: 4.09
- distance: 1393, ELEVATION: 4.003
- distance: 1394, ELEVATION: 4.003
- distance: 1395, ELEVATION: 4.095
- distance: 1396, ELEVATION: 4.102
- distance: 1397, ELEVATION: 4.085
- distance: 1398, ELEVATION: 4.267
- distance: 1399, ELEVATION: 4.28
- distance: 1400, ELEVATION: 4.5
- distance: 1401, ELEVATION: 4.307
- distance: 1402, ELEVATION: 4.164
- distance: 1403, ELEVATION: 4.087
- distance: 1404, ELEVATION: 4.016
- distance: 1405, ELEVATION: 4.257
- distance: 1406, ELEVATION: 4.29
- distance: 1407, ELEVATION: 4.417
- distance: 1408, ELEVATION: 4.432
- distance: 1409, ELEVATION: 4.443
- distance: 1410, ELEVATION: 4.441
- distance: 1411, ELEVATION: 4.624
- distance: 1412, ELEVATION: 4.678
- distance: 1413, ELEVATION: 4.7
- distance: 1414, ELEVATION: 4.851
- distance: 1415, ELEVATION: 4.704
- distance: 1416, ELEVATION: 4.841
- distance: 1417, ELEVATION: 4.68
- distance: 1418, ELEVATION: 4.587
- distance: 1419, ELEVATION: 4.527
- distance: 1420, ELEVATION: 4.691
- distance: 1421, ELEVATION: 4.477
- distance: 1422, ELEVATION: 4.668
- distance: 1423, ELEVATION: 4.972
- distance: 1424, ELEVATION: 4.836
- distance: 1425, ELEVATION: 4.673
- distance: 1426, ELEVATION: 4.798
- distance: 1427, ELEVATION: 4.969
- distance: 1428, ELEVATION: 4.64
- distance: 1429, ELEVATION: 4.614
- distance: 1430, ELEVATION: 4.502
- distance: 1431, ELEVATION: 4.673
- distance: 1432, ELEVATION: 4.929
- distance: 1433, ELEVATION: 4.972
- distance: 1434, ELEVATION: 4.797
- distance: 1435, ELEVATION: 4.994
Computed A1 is 4.12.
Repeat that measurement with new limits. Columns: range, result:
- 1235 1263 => 3.72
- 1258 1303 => 4.18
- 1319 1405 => 4.26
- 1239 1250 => 3.76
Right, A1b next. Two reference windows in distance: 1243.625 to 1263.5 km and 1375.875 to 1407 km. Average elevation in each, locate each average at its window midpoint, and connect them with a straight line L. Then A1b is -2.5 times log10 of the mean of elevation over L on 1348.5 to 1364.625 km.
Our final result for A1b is -0.09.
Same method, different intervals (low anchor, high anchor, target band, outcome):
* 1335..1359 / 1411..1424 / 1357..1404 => 0.07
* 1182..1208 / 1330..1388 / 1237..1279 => -0.11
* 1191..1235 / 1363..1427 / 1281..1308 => -0.15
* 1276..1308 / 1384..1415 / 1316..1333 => 0.04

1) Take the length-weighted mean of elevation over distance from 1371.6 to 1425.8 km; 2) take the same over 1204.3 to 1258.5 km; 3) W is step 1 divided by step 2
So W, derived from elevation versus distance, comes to 1.27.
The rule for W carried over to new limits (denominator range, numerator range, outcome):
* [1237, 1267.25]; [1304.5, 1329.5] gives 1.10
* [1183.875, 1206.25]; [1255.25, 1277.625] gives 1.33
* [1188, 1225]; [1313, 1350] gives 1.36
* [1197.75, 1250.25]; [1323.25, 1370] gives 1.29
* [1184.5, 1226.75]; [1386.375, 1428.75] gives 1.43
